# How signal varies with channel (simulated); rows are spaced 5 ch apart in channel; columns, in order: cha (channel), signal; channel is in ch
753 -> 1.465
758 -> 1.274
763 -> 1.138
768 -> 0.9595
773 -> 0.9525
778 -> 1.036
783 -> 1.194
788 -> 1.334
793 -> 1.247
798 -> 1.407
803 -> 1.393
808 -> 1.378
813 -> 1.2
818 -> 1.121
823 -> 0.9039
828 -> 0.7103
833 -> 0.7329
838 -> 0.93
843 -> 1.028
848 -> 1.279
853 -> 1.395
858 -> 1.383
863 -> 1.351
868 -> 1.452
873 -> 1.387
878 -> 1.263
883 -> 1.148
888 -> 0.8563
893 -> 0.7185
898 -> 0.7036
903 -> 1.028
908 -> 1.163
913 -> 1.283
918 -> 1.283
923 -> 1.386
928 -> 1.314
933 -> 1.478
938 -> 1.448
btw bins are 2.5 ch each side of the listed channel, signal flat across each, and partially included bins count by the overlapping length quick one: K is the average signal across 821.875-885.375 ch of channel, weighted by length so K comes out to 1.16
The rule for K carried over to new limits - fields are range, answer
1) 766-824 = 1.19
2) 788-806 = 1.35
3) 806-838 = 0.996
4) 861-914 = 1.12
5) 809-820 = 1.19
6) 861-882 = 1.35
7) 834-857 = 1.14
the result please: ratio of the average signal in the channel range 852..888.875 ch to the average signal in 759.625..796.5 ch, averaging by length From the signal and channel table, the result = 1.1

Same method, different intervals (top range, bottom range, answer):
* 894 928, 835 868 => 0.92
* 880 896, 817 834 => 1.07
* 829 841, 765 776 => 0.85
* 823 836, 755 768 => 0.65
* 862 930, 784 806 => 0.87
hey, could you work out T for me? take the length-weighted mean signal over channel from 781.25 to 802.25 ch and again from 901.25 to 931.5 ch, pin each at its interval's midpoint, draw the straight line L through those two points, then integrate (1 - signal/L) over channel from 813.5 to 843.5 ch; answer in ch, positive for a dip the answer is 8.7 ch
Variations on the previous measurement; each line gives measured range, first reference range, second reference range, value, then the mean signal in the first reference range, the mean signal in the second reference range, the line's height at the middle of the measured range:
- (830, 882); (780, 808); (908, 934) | 4.2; 1.32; 1.32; 1.32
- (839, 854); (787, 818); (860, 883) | 1.6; 1.31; 1.34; 1.33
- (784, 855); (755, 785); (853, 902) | -1.6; 1.1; 1.15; 1.12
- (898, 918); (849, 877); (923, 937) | 4.0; 1.38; 1.4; 1.39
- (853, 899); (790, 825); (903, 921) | 2.2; 1.24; 1.22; 1.23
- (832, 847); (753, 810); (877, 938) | 3.0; 1.22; 1.15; 1.19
